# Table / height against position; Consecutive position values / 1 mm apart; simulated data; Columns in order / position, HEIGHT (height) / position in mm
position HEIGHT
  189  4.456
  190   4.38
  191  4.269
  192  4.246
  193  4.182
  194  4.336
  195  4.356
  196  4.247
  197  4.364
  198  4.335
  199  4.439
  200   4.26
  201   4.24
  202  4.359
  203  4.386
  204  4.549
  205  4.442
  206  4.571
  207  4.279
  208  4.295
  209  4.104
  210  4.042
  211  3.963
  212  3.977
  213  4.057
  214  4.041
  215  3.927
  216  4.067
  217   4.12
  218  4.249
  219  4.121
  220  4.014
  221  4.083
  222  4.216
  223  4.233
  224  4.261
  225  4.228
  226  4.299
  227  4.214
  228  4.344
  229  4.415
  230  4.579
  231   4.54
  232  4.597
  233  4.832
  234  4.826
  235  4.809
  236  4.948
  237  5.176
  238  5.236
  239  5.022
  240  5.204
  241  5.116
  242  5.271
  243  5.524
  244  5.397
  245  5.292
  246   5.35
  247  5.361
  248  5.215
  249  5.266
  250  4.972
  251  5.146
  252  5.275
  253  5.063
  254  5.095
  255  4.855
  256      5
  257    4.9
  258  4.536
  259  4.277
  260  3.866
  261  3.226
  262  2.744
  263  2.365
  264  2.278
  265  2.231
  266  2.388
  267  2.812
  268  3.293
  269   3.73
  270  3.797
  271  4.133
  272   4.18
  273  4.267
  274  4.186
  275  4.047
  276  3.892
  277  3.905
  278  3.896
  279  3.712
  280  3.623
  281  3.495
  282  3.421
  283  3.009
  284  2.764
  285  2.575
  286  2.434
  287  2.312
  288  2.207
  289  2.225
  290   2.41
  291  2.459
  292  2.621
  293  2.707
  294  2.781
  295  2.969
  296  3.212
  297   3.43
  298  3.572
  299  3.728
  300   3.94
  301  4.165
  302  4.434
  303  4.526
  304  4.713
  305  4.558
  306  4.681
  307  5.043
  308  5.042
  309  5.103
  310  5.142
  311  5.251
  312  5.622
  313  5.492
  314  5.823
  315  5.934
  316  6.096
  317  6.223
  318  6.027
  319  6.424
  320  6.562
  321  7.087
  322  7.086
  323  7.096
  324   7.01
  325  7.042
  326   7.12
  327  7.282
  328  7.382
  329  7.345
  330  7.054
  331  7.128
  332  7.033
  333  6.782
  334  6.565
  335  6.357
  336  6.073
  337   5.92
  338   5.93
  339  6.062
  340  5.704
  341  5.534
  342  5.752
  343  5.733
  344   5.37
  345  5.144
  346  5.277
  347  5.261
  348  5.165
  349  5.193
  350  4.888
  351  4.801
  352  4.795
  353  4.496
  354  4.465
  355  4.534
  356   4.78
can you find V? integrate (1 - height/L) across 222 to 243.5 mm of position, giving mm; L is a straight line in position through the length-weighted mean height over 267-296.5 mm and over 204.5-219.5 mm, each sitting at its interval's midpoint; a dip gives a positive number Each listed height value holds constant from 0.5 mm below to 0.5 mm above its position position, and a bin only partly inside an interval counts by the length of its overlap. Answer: -4.79 mm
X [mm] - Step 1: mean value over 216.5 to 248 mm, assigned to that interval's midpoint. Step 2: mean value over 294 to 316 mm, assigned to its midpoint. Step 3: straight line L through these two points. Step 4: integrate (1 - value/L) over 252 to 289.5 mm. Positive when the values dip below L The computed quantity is 8.8 mm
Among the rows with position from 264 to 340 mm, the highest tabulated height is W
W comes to 7.382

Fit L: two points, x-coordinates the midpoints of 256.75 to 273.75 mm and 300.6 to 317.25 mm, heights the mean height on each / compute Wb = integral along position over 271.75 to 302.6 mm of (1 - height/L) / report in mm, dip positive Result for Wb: 6.9 mm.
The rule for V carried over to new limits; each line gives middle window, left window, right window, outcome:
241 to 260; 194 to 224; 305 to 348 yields -0.73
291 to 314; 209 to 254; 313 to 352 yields 6.17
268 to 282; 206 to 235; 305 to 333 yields 3.91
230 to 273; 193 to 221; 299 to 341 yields 3.70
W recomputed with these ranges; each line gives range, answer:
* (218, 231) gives 4.579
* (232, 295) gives 5.524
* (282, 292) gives 3.421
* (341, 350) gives 5.752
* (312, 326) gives 7.12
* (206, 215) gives 4.571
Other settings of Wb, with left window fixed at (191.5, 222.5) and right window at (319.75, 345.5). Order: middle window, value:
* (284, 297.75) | 7.39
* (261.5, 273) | 4.73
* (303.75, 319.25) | 1.73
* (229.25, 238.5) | -0.23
